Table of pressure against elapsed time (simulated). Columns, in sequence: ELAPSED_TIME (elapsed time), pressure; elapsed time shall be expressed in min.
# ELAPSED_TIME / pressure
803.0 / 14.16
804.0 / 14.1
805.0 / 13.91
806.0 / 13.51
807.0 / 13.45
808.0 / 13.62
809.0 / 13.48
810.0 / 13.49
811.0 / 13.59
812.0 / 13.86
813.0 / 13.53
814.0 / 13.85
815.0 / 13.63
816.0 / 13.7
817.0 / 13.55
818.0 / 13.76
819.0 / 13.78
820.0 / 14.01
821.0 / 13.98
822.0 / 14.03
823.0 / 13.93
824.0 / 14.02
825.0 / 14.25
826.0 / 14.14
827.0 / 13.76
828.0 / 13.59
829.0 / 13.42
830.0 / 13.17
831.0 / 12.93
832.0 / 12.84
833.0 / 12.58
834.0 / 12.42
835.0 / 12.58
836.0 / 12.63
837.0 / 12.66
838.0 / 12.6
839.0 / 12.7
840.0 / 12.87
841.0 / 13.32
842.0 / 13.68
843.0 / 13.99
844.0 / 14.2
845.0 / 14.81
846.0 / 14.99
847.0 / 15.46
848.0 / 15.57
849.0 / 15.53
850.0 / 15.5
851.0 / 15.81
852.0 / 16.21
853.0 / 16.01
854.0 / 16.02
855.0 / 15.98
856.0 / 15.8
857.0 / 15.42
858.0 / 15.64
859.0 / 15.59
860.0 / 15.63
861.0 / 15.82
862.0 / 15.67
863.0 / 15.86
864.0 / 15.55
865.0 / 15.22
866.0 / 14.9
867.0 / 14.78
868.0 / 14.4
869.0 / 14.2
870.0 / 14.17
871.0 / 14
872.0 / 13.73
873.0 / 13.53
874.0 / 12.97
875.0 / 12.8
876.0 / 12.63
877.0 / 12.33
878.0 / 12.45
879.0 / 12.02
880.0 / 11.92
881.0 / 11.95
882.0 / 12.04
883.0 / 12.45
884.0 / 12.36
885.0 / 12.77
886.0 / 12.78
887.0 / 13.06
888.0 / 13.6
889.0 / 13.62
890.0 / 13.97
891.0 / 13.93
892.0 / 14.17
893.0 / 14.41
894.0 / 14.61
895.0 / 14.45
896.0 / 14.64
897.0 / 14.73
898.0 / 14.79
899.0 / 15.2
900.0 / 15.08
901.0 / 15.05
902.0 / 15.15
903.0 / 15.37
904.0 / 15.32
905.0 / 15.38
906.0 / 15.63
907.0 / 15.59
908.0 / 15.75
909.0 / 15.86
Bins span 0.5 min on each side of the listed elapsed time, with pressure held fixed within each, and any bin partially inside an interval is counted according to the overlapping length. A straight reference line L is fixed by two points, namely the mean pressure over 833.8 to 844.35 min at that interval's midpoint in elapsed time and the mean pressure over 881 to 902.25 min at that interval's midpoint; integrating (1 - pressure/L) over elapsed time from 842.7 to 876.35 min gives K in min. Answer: -4.0 min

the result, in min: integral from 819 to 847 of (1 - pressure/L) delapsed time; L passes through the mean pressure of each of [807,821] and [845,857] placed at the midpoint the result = 2.2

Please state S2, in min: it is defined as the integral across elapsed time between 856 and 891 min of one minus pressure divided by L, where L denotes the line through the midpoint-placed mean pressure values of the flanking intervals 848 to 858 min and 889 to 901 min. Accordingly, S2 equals 3.09 min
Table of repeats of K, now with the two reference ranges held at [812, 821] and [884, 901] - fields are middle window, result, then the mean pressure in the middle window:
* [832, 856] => -0.68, 14.3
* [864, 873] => -0.29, 14.4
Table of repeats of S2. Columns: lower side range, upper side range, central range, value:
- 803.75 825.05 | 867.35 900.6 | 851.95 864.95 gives -2.0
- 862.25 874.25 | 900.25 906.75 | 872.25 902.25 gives 2.9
